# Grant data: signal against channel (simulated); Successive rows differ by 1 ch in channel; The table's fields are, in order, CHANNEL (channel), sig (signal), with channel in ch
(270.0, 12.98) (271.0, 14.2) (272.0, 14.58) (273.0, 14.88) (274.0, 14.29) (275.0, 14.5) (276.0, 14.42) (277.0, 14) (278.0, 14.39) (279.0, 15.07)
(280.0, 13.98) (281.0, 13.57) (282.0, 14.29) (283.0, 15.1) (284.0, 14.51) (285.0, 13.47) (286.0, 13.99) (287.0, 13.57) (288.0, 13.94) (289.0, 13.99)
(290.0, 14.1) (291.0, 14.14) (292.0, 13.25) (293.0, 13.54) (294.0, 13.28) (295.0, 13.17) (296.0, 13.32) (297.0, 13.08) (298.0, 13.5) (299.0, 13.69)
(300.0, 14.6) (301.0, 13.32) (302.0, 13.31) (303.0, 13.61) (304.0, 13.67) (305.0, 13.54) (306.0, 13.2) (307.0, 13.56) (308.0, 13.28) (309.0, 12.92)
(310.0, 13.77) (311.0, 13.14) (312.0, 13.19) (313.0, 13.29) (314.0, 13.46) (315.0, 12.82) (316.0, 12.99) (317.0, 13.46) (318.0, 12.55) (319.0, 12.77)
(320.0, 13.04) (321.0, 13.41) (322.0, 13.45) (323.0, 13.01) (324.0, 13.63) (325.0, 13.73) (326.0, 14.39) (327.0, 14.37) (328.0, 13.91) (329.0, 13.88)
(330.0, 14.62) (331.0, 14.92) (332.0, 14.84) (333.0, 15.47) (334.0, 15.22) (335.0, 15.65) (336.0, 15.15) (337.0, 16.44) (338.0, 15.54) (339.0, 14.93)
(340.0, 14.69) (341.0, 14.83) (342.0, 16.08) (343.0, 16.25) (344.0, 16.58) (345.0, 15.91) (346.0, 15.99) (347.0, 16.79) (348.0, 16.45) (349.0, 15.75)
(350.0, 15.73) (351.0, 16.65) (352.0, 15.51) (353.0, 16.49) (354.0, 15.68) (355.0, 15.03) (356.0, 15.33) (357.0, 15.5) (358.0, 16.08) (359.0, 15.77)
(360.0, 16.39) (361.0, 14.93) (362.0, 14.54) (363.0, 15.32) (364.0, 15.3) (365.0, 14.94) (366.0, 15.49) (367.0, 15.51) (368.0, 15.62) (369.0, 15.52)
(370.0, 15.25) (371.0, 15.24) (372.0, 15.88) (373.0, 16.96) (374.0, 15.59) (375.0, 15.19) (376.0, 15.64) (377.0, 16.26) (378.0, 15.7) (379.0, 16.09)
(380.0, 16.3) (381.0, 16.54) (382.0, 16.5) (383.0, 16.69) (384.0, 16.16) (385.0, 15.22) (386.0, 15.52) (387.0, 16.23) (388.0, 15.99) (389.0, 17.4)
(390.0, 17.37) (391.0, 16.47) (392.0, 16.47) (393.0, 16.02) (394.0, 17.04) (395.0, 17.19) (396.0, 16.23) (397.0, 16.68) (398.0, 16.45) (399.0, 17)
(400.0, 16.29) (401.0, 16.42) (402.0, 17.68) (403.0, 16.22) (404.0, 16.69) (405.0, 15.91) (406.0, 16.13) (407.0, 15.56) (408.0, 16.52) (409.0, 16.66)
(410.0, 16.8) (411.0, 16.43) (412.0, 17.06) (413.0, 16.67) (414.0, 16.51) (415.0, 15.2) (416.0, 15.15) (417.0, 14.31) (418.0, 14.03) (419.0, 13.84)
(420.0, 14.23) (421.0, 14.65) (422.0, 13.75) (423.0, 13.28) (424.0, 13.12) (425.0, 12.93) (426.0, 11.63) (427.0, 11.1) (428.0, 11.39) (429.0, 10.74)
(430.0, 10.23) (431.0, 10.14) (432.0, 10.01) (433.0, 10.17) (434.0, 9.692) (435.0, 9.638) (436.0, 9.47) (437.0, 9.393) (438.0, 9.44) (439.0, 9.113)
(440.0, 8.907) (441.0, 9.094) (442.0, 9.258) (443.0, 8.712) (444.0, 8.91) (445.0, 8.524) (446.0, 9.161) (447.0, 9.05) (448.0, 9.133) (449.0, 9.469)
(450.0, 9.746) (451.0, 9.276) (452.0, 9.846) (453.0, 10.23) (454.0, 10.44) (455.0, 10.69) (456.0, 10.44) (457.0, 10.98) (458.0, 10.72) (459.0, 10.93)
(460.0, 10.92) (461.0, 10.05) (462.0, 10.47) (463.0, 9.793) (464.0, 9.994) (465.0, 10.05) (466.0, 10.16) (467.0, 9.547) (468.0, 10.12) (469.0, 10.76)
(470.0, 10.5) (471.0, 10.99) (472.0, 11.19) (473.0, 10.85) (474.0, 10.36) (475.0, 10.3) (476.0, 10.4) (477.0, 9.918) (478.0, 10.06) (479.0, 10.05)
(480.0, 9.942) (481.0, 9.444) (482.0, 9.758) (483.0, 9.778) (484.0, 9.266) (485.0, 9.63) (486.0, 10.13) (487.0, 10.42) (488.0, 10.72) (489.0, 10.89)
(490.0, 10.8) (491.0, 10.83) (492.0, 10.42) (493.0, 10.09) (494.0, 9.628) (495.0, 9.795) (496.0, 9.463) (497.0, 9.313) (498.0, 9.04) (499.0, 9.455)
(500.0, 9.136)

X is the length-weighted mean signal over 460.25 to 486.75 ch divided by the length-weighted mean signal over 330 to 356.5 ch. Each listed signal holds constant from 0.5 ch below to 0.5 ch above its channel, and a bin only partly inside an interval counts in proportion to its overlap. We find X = 0.65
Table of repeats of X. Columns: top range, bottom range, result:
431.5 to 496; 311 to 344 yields 0.70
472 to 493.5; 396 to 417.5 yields 0.63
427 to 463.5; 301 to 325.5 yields 0.74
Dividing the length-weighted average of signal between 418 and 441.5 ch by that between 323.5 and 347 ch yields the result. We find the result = 0.7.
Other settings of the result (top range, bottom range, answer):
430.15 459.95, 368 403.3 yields 0.60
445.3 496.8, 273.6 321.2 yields 0.74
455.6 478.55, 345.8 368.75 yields 0.66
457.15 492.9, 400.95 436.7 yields 0.74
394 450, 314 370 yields 0.87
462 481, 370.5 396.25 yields 0.63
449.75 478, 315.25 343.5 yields 0.72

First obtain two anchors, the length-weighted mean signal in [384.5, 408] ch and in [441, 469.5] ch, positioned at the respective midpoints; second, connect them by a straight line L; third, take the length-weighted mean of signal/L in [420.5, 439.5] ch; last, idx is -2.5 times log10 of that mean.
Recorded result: 0.16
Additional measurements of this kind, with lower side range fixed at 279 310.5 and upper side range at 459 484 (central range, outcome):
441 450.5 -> 0.18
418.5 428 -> -0.17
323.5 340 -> -0.14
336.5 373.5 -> -0.25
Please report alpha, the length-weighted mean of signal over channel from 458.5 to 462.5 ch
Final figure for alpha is 10.6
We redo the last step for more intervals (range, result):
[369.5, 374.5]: 15.8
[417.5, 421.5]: 14.2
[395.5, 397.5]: 16.5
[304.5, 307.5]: 13.4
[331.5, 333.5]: 15.2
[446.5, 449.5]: 9.22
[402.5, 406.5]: 16.2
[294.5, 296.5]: 13.2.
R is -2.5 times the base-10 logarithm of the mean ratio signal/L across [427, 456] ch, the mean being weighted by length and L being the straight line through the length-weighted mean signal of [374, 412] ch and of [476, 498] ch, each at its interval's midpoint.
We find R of 0.33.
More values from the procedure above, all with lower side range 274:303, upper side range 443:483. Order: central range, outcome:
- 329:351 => -0.218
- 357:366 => -0.246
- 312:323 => 0.011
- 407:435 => -0.224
